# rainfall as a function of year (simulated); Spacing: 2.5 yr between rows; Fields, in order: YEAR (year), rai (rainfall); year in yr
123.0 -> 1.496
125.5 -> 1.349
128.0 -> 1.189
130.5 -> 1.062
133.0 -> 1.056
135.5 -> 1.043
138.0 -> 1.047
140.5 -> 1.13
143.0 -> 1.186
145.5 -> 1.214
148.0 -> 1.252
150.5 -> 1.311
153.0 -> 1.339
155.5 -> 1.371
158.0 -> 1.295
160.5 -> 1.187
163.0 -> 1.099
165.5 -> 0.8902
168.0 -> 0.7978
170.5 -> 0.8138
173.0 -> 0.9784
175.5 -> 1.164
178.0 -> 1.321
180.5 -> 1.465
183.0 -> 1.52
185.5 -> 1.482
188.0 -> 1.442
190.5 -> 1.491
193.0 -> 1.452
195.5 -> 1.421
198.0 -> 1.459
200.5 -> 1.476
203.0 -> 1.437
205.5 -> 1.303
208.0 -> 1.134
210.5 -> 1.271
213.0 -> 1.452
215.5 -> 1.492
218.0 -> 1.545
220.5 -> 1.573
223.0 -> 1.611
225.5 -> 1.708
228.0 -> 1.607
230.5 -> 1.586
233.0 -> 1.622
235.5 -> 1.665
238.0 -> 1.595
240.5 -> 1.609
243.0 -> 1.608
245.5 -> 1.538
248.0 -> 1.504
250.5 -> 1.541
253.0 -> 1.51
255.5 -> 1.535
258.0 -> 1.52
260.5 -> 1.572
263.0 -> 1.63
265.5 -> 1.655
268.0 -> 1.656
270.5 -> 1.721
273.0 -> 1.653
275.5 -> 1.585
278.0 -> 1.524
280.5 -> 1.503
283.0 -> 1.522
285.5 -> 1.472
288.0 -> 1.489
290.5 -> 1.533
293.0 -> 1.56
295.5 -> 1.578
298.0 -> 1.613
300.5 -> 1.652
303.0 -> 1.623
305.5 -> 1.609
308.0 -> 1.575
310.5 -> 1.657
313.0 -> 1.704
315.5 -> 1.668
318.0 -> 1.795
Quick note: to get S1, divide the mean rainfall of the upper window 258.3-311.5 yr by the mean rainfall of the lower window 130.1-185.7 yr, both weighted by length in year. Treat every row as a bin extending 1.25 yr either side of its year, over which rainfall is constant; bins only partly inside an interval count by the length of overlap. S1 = 1.36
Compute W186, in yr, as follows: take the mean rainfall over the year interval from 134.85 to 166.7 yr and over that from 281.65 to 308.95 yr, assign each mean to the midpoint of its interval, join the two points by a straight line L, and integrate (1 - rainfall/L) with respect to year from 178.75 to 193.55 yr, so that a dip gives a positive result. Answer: -2.24 yr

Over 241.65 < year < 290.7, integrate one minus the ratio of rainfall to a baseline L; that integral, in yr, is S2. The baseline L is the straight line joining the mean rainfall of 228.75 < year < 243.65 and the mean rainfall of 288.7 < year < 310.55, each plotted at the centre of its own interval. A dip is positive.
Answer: 1.2 yr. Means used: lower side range 1.61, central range 1.56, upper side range 1.59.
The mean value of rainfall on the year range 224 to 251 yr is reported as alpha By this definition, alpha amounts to 1.6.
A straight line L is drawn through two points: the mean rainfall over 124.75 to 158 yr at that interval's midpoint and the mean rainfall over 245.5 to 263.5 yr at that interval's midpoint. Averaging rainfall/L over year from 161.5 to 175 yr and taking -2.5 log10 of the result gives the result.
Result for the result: 0.34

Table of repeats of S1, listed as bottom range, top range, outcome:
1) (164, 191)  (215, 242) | 1.33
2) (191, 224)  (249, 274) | 1.12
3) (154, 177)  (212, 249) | 1.48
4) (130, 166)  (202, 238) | 1.28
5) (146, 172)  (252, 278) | 1.41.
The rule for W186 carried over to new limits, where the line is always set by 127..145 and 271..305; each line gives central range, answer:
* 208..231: -2.6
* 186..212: -2.0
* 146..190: -0.8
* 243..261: -1.0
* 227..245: -2.6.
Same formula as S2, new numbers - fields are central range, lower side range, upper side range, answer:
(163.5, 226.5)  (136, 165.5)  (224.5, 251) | 3.0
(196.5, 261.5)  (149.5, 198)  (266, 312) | -4.6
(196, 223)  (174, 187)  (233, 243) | 1.4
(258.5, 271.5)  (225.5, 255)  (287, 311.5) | -0.4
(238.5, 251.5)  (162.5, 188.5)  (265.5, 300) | -1.2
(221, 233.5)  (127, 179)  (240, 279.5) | -1.5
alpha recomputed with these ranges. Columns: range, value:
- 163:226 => 1.34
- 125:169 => 1.16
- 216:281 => 1.59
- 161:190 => 1.19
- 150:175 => 1.1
